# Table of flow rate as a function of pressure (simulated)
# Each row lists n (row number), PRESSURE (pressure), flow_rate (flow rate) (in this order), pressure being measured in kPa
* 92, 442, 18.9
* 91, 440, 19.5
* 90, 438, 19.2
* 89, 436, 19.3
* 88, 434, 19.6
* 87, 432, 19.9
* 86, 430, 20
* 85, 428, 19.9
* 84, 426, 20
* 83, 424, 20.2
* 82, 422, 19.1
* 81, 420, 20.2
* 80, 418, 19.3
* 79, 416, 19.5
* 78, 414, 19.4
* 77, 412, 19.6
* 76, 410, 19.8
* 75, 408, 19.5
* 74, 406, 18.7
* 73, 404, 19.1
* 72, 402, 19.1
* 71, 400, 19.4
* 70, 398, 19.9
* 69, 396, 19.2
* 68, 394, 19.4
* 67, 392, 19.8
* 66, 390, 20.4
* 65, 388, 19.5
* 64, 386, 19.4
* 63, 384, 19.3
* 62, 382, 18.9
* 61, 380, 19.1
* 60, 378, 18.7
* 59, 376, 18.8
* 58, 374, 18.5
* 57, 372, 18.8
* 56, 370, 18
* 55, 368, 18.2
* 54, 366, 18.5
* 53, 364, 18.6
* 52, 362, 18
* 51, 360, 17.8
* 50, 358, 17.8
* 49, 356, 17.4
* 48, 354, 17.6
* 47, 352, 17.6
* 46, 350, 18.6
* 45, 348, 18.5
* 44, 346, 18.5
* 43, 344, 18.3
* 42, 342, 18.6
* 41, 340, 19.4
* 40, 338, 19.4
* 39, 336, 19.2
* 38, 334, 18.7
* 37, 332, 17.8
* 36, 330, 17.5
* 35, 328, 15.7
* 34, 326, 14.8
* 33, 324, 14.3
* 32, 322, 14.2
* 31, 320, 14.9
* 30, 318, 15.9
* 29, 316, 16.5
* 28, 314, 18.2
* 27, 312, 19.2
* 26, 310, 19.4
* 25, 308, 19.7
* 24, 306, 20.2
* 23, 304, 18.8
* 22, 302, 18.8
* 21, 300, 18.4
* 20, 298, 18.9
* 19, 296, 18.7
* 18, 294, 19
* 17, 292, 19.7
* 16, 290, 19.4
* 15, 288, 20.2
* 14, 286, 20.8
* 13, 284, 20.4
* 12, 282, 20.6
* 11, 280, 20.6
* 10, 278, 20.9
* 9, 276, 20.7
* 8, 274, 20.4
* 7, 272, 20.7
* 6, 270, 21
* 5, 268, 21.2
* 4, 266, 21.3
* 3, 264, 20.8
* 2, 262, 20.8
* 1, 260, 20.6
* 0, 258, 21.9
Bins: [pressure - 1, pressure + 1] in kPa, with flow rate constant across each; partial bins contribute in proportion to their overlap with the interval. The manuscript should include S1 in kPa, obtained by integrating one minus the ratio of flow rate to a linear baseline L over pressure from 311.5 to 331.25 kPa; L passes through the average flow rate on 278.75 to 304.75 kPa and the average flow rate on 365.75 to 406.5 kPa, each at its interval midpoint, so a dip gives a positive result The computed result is 3.4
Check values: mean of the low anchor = 19.6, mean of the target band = 16.1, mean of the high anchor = 19.1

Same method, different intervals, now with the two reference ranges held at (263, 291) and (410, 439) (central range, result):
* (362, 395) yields 1.66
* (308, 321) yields 1.83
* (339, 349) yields 0.76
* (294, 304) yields 0.86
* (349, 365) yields 1.74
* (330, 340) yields 0.76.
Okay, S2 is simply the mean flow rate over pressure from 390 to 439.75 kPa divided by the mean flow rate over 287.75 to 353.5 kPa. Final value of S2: 1.08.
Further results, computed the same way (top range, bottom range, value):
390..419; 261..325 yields 1.01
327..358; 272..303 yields 0.92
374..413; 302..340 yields 1.10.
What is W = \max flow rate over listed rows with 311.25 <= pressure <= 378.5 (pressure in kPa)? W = 19.4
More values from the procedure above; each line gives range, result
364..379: 18.8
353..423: 20.4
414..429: 20.2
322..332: 17.8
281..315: 20.8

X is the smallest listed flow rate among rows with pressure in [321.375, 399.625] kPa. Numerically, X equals 14.2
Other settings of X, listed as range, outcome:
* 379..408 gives 18.7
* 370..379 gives 18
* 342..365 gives 17.4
